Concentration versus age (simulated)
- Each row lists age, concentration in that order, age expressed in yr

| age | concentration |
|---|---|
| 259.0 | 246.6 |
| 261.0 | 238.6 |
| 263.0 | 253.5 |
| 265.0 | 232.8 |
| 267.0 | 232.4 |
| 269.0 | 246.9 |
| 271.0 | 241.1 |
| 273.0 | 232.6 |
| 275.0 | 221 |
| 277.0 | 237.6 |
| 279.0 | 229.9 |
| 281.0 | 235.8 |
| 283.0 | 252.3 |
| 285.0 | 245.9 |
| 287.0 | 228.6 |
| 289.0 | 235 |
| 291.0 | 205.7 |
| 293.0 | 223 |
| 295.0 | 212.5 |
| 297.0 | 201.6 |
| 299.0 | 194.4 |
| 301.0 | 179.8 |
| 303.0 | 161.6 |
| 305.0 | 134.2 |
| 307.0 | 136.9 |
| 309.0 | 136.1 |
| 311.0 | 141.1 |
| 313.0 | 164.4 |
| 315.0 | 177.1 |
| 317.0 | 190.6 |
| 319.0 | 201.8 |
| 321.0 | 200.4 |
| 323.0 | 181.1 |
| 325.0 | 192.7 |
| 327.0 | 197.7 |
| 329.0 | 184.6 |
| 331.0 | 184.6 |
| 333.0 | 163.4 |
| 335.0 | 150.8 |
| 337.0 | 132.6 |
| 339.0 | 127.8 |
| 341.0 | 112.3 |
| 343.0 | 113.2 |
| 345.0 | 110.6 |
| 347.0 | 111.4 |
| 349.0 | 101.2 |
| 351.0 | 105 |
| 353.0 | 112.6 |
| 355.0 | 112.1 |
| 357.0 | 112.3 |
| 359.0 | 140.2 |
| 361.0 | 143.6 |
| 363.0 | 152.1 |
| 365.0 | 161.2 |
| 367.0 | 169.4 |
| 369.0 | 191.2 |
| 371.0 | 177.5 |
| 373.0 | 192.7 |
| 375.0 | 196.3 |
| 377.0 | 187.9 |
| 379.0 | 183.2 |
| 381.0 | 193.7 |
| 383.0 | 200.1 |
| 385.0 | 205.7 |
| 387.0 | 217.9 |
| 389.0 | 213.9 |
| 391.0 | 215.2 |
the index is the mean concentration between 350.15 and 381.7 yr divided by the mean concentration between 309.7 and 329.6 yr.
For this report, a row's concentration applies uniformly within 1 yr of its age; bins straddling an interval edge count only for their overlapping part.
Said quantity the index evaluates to 0.87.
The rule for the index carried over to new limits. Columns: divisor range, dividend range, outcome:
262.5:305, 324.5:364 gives 0.62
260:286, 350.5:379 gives 0.65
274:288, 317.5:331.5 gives 0.81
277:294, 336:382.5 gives 0.63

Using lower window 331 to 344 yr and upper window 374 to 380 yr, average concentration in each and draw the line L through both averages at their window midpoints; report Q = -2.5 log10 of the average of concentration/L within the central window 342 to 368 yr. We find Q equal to 0.26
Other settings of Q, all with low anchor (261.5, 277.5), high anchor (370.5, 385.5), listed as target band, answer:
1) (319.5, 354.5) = 0.39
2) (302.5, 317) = 0.40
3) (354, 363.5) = 0.46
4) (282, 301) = 0.04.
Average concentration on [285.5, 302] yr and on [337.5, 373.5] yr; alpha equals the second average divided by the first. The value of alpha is 0.64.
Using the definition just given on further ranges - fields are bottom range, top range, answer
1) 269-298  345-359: 0.49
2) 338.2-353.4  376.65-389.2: 1.79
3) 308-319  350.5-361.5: 0.73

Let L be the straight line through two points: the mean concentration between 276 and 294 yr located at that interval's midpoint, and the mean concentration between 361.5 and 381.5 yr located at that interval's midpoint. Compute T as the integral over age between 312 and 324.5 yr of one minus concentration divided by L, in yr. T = 1.52 yr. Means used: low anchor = 233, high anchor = 179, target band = 186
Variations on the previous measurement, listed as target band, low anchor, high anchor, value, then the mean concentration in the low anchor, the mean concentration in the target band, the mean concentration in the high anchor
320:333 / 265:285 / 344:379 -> -0.3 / 237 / 188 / 147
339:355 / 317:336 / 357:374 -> 5.8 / 184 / 111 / 163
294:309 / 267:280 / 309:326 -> 2.1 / 235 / 172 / 178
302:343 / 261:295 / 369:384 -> 9.9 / 234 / 162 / 190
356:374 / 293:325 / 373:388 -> 3.1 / 176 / 160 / 197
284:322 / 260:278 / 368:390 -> 6.3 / 237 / 188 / 196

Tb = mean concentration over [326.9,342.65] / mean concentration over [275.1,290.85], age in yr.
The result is 0.6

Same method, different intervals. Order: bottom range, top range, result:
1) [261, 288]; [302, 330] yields 0.72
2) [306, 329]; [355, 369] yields 0.84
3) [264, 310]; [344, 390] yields 0.76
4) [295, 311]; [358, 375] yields 1.02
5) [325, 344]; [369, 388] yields 1.26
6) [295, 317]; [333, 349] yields 0.75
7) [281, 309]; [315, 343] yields 0.85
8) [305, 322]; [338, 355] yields 0.67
